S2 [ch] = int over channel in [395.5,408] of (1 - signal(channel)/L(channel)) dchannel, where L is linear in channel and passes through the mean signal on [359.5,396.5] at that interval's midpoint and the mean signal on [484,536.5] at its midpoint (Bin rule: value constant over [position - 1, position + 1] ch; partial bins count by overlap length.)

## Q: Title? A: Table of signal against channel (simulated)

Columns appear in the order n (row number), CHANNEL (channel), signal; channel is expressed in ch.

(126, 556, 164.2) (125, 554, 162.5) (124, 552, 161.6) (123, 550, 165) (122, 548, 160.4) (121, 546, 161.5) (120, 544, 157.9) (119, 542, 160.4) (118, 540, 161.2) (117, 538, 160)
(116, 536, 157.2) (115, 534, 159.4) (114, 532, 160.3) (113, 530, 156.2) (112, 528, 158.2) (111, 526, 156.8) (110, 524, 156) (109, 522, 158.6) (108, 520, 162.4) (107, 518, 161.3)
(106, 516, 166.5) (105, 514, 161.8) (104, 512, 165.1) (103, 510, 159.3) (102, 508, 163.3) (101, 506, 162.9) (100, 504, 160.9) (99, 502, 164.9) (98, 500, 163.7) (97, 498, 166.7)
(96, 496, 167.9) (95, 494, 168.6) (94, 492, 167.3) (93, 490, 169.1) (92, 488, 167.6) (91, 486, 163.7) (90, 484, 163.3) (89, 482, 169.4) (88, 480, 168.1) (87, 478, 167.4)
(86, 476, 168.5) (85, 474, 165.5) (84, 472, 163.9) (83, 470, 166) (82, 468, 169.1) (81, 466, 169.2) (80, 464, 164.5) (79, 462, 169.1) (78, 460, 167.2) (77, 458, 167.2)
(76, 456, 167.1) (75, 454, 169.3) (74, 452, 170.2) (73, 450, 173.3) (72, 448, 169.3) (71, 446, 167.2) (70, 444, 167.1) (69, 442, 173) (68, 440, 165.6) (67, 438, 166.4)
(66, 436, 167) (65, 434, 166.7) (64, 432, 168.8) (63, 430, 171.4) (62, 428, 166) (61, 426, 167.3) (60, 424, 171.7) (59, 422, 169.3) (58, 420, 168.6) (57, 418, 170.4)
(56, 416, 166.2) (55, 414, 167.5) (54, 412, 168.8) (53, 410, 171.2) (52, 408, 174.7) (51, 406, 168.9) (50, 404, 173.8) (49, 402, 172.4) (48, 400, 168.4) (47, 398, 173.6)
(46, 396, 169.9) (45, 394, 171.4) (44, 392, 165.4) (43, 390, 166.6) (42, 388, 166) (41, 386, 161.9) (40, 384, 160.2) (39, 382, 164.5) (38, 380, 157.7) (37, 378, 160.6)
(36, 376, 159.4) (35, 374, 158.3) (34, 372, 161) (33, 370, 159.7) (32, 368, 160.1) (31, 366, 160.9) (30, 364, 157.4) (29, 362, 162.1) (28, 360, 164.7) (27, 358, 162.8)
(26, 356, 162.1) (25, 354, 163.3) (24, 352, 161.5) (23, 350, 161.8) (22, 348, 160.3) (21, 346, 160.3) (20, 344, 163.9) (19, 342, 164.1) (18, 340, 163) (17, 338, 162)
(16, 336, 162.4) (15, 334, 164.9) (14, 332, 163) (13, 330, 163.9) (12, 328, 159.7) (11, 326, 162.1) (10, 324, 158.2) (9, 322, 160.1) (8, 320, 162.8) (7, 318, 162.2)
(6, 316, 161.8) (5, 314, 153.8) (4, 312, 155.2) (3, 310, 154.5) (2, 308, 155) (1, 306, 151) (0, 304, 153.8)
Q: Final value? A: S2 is -0.70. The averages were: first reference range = 162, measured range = 172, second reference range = 163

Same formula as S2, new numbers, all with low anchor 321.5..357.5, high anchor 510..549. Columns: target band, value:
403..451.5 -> -2.42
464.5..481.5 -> -0.69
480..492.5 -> -0.49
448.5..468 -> -0.95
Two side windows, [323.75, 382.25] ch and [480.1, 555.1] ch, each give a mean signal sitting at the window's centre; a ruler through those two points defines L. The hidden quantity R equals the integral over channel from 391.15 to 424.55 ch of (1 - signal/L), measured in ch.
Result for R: -1.7 ch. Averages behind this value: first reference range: 162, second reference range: 162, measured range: 170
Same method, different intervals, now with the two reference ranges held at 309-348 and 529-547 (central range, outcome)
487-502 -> -0.70 ch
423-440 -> -0.83 ch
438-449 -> -0.56 ch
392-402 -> -0.63 ch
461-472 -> -0.51 ch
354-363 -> -0.13 ch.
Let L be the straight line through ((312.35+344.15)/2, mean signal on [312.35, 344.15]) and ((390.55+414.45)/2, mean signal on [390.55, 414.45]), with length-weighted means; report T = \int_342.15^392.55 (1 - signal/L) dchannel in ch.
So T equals 1.4 ch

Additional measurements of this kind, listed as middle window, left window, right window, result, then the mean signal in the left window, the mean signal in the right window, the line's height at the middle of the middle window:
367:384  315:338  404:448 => 0.53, 162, 169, 165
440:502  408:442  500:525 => -0.91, 169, 162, 165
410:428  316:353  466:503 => -0.44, 162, 167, 165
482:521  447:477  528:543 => -0.34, 168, 159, 163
